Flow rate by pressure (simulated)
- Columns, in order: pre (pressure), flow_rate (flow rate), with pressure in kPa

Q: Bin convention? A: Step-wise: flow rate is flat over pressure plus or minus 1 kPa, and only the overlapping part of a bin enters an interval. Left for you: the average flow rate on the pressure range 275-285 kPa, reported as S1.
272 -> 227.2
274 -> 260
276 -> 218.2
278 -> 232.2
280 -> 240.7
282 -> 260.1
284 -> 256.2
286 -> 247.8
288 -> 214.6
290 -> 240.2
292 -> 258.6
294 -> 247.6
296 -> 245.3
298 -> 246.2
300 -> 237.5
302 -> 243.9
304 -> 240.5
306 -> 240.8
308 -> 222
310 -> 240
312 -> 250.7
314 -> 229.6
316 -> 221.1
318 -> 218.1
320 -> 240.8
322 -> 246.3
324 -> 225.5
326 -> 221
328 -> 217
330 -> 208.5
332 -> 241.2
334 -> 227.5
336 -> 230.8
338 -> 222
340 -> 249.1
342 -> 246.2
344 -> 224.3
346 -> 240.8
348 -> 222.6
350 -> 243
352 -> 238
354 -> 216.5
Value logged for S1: 241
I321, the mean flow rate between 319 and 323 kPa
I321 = 244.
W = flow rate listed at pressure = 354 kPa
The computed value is 216.5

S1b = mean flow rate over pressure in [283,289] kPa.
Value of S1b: 240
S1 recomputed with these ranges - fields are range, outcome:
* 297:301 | 242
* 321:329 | 227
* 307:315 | 236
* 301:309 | 237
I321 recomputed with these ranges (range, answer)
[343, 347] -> 233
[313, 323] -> 231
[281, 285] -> 258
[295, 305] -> 243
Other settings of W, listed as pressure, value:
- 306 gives 240.8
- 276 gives 218.2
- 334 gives 227.5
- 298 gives 246.2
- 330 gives 208.5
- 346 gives 240.8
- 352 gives 238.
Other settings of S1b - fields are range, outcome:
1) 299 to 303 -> 241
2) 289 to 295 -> 249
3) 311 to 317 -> 234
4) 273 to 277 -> 239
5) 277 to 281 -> 236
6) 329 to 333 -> 225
